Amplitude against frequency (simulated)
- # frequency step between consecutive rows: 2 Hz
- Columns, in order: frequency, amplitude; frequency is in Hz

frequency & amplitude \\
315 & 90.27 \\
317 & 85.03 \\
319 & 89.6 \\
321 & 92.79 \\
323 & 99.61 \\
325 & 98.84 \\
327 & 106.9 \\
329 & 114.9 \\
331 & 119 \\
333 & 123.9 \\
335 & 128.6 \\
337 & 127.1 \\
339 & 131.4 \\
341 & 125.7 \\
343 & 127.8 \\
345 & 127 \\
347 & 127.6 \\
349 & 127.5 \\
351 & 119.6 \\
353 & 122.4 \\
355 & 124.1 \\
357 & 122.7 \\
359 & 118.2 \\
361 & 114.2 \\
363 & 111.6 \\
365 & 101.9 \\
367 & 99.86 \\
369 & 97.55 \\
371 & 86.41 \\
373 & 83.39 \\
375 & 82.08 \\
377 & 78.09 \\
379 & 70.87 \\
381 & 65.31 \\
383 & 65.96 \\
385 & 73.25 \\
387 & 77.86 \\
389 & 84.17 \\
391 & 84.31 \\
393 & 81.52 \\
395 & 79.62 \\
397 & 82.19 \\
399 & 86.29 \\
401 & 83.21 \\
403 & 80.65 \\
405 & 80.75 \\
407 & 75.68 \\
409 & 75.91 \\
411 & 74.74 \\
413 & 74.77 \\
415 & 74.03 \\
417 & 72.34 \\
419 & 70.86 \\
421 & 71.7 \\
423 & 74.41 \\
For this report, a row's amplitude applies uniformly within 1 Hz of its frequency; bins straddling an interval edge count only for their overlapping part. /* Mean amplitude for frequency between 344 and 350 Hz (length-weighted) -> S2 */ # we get 127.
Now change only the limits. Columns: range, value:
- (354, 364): 118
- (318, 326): 95.2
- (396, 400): 84.2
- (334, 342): 128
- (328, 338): 123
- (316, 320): 87.3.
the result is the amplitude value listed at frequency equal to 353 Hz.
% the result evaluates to 122.4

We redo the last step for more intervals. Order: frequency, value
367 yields 99.86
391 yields 84.31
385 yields 73.25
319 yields 89.6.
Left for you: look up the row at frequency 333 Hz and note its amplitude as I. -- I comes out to 123.9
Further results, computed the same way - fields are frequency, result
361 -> 114.2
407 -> 75.68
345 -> 127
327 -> 106.9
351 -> 119.6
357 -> 122.7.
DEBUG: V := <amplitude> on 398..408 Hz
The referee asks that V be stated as 81.3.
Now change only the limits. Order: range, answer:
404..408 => 78.2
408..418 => 74.4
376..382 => 71.4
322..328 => 102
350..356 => 122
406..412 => 75.4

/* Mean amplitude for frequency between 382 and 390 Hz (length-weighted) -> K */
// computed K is 75.3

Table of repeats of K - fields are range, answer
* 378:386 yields 68.8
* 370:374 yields 84.9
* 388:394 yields 83.3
